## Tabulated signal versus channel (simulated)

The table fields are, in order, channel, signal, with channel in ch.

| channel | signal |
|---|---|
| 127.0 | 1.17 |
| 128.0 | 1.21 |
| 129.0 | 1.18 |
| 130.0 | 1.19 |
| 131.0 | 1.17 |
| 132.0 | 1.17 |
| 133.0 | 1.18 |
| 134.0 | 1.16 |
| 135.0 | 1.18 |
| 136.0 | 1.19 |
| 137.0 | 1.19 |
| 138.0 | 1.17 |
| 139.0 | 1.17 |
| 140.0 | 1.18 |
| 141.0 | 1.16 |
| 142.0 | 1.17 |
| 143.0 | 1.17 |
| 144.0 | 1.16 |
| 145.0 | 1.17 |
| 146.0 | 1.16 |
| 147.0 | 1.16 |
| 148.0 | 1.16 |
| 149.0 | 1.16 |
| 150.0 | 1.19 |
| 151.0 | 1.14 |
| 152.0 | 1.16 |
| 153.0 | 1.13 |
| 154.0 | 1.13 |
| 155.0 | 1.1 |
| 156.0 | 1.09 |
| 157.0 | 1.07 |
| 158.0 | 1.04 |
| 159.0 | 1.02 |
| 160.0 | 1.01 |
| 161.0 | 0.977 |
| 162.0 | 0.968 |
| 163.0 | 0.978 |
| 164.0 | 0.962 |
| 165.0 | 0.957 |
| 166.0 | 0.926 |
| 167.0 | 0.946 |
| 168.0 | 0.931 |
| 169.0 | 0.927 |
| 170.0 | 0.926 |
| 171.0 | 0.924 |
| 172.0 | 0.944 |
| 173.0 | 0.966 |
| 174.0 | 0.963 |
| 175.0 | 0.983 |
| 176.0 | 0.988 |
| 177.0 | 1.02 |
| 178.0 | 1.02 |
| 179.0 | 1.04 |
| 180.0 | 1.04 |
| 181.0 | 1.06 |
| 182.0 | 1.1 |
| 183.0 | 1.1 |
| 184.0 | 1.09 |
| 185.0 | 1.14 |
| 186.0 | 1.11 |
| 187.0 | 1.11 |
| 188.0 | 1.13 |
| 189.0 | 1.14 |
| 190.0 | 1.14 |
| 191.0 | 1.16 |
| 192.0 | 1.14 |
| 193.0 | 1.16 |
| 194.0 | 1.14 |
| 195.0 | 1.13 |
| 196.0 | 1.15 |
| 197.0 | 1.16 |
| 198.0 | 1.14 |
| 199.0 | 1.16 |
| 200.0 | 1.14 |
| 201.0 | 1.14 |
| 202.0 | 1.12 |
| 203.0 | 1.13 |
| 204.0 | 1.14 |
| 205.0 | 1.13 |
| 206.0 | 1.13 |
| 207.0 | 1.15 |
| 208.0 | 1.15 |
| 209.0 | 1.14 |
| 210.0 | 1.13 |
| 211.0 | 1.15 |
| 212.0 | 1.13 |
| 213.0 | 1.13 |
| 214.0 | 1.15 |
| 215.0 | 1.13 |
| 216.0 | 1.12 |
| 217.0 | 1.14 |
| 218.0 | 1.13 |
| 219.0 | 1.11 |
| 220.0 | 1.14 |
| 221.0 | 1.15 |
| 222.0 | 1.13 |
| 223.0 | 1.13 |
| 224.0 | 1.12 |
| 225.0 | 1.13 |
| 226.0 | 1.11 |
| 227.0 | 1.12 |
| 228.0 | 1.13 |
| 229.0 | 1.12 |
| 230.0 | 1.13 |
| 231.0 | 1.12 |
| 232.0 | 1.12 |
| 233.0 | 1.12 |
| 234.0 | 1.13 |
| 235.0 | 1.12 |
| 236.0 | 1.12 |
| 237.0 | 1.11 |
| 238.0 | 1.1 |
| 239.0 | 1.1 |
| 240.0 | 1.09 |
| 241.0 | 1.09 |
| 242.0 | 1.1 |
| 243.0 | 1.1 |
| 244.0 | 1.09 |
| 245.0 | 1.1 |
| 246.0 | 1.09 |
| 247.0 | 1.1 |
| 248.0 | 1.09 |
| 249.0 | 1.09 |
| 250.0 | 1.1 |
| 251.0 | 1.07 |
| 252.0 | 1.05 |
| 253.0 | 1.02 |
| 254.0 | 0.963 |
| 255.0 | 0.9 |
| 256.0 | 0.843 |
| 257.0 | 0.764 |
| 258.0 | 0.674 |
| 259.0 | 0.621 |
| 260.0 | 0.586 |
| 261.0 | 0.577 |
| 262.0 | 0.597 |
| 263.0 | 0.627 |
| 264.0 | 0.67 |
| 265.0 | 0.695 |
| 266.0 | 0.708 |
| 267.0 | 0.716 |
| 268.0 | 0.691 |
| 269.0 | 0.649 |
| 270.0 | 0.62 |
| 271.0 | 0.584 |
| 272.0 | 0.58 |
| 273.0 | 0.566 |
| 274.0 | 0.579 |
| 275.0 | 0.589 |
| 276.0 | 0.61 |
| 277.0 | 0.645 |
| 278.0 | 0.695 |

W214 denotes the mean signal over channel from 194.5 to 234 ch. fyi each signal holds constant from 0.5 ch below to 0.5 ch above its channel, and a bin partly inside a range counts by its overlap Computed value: 1.13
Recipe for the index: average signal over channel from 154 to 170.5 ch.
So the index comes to 0.994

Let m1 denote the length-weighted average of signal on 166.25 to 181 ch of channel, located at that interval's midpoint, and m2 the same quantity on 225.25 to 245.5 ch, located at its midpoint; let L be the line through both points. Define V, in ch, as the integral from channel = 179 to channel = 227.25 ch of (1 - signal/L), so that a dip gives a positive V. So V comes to -4.1 ch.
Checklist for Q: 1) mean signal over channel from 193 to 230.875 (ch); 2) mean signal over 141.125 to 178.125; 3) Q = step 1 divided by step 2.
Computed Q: 1.08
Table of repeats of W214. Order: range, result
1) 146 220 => 1.08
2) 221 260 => 1.05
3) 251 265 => 0.77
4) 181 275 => 1.02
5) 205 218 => 1.14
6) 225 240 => 1.12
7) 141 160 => 1.13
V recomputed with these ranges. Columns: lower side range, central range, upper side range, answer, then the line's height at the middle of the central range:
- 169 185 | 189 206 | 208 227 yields -1.10 ch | 1.07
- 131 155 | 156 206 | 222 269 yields 1.52 ch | 1.09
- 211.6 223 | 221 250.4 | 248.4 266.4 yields -3.90 ch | 0.985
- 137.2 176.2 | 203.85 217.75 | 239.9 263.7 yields -2.16 ch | 0.984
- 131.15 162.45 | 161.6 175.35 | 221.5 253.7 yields 2.15 ch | 1.13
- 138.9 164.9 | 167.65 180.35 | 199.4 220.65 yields 1.61 ch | 1.12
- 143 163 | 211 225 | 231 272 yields -2.21 ch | 0.978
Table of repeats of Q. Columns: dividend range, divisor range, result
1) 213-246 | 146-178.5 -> 1.09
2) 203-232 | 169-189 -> 1.09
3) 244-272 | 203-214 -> 0.72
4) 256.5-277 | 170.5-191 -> 0.60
